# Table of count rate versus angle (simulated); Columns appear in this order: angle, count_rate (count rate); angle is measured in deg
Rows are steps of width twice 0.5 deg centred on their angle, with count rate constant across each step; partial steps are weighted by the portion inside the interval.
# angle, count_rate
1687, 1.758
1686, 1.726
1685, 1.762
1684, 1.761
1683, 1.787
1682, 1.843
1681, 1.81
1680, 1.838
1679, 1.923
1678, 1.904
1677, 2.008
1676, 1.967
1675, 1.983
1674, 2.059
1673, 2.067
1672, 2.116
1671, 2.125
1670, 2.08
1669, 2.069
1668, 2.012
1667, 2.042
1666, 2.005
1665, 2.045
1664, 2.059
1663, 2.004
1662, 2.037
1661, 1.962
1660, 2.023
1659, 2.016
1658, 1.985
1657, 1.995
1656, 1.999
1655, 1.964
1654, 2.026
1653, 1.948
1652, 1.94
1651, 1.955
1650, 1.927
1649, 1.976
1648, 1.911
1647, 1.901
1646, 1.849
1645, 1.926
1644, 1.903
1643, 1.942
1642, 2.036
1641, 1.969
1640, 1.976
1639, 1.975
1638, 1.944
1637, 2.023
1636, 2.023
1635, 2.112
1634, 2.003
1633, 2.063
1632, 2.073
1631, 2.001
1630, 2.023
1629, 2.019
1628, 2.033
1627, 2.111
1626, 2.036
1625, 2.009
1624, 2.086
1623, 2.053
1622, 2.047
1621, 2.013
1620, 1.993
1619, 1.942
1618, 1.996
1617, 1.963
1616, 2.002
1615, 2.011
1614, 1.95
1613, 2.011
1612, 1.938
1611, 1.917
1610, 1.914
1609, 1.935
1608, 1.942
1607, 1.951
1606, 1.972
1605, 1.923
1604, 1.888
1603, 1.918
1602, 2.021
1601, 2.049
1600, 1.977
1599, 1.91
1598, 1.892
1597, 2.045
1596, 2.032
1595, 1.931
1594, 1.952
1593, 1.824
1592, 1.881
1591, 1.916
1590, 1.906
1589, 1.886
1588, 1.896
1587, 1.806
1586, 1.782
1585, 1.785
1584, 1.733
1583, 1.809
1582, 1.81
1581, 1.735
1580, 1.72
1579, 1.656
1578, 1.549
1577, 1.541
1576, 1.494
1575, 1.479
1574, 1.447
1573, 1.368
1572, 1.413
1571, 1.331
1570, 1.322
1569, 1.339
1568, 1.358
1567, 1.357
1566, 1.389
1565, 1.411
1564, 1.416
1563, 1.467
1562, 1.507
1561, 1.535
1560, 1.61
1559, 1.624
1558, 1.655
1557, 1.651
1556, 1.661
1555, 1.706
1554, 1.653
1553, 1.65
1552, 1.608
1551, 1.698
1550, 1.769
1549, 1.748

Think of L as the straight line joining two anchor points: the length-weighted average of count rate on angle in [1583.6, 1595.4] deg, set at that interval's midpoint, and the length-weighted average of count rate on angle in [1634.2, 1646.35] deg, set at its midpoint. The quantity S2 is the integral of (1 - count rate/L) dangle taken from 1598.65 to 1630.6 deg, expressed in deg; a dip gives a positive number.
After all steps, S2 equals -1.2 deg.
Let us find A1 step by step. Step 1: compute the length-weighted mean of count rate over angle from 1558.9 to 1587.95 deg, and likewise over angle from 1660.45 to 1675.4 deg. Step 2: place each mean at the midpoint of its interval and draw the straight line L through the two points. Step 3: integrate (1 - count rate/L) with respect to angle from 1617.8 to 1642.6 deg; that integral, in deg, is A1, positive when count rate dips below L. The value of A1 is -2.4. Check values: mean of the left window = 1.55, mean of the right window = 2.04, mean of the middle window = 2.02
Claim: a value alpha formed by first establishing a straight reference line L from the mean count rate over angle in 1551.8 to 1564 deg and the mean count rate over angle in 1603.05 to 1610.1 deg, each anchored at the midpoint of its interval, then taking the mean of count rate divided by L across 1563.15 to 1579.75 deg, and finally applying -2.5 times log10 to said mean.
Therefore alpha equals 0.18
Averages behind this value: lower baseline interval 1.6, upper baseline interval 1.93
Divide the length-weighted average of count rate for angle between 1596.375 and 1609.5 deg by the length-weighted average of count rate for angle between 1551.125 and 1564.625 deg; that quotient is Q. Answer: 1.2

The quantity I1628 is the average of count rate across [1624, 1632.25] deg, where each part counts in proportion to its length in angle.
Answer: 2.04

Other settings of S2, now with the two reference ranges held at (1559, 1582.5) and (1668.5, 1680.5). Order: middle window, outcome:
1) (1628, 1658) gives -2.07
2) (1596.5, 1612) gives -2.71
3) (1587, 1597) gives -1.98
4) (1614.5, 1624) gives -1.49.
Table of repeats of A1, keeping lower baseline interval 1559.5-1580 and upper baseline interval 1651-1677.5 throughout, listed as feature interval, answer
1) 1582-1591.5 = -1.7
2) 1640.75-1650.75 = -0.1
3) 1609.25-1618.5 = -1.3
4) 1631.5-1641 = -0.9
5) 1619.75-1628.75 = -1.3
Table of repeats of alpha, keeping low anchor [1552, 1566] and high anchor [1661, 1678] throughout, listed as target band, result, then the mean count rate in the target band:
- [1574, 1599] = -0.06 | 1.79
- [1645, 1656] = 0.01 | 1.94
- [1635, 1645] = -0.04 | 1.98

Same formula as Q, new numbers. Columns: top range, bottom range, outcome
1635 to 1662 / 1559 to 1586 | 1.29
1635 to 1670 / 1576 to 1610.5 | 1.07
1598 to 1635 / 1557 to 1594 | 1.24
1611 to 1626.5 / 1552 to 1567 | 1.28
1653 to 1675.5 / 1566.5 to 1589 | 1.28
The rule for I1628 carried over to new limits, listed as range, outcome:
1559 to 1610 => 1.72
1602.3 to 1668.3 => 1.99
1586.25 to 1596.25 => 1.9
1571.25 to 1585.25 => 1.6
